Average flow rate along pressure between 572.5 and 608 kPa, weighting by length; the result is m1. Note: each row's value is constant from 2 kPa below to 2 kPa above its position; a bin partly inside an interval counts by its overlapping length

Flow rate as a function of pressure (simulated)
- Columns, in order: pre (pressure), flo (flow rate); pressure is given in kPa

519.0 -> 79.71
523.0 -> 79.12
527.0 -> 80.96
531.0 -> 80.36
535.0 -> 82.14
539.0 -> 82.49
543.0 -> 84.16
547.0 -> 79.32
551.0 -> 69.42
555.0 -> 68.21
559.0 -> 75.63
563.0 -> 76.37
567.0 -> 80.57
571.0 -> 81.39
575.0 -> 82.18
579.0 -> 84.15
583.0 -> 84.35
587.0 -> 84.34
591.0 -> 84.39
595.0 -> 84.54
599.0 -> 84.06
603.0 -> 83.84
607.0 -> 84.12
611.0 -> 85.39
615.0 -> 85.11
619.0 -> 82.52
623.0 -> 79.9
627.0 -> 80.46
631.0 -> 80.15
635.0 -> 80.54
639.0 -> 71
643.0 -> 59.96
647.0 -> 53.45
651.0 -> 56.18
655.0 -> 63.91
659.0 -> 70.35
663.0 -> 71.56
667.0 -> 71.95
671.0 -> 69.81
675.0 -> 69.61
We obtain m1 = 84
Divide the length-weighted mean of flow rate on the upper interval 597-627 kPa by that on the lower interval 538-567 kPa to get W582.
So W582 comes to 1.09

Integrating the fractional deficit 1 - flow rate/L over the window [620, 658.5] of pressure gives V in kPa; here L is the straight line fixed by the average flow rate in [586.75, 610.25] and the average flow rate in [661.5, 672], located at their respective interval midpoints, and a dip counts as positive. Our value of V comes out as 3.41 kPa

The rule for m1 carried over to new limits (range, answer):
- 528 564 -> 77.7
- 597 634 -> 82.8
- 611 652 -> 73.9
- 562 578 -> 80.6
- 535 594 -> 79.9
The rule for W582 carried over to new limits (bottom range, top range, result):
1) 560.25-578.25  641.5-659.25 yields 0.75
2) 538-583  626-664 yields 0.87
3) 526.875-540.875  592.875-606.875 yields 1.03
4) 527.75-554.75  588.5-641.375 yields 1.04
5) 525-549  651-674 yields 0.84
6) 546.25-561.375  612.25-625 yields 1.14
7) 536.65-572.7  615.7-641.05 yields 1.02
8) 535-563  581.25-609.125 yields 1.10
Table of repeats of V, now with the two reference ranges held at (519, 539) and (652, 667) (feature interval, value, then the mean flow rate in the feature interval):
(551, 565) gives 0.9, 72.8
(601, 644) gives -4.8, 79.8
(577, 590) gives -1.5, 84.3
